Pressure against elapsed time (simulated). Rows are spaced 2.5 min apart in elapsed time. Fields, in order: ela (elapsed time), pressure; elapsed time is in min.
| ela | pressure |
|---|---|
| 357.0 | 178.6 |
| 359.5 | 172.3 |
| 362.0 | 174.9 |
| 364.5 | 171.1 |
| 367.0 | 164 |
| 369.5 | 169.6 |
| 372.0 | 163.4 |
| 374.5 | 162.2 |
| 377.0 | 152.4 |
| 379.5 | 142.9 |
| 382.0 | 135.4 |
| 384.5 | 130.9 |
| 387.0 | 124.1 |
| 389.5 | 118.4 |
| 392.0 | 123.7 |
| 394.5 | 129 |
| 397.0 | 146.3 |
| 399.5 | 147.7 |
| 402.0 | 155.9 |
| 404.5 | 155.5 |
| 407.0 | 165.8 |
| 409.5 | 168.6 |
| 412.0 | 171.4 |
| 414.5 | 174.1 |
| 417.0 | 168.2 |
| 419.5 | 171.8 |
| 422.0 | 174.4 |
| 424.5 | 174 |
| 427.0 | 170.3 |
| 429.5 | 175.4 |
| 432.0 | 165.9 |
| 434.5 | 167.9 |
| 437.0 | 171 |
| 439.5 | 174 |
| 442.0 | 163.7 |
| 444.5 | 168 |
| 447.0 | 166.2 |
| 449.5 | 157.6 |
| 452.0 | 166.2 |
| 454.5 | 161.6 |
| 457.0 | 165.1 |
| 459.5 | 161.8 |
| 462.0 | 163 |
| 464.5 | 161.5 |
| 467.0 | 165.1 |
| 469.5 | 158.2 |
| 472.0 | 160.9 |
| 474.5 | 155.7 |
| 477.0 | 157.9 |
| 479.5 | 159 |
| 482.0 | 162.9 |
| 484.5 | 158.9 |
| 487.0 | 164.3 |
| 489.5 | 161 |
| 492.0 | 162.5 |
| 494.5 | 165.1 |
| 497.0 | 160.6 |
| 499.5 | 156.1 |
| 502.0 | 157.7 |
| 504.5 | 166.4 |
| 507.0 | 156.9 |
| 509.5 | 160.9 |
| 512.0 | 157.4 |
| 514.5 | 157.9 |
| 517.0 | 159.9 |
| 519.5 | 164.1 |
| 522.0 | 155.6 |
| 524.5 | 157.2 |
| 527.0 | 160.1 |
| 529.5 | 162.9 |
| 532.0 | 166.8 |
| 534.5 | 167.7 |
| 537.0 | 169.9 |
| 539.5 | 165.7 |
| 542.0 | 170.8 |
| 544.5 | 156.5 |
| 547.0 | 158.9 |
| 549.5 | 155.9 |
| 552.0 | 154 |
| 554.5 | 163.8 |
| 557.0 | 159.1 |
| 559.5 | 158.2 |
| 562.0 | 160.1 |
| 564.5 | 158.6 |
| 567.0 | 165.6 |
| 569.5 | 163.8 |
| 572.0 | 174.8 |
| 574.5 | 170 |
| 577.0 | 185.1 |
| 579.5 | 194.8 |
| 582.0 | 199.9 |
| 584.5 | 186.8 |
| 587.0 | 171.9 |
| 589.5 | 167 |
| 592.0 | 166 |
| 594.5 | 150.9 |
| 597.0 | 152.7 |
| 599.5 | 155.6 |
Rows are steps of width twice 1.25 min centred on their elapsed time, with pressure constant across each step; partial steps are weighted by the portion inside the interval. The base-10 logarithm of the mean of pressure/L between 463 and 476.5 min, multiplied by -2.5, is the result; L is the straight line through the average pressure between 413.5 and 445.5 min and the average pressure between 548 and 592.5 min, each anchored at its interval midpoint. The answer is 0.07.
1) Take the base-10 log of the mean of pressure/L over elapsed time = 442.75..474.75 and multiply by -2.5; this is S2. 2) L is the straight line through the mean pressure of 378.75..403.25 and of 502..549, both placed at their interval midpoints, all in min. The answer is -0.098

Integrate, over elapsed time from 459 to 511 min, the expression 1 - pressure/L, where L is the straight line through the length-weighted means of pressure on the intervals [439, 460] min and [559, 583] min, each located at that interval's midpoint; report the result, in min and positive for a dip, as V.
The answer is 2.0 min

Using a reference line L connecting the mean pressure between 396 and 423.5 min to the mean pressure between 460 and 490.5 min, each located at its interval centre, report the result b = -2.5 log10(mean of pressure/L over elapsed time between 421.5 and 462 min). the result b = -0.03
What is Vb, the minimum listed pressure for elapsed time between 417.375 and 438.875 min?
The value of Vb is 165.9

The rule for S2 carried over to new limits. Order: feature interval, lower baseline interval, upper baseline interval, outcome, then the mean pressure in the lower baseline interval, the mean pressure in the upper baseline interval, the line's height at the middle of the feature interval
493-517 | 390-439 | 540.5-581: 0.03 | 161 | 166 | 164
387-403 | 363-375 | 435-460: 0.22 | 166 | 166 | 166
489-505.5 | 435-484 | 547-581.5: 0.02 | 163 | 167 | 164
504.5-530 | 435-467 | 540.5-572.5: 0.02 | 165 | 161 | 163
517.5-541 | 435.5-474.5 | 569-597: 0.05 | 164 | 175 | 170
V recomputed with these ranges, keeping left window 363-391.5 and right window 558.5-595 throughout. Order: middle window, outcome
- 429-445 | -1.4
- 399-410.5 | -0.6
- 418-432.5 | -1.7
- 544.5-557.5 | 0.8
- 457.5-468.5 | -0.3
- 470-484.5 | 0.1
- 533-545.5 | 0.1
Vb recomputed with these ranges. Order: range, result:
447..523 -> 155.6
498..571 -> 154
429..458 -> 157.6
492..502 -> 156.1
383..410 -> 118.4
